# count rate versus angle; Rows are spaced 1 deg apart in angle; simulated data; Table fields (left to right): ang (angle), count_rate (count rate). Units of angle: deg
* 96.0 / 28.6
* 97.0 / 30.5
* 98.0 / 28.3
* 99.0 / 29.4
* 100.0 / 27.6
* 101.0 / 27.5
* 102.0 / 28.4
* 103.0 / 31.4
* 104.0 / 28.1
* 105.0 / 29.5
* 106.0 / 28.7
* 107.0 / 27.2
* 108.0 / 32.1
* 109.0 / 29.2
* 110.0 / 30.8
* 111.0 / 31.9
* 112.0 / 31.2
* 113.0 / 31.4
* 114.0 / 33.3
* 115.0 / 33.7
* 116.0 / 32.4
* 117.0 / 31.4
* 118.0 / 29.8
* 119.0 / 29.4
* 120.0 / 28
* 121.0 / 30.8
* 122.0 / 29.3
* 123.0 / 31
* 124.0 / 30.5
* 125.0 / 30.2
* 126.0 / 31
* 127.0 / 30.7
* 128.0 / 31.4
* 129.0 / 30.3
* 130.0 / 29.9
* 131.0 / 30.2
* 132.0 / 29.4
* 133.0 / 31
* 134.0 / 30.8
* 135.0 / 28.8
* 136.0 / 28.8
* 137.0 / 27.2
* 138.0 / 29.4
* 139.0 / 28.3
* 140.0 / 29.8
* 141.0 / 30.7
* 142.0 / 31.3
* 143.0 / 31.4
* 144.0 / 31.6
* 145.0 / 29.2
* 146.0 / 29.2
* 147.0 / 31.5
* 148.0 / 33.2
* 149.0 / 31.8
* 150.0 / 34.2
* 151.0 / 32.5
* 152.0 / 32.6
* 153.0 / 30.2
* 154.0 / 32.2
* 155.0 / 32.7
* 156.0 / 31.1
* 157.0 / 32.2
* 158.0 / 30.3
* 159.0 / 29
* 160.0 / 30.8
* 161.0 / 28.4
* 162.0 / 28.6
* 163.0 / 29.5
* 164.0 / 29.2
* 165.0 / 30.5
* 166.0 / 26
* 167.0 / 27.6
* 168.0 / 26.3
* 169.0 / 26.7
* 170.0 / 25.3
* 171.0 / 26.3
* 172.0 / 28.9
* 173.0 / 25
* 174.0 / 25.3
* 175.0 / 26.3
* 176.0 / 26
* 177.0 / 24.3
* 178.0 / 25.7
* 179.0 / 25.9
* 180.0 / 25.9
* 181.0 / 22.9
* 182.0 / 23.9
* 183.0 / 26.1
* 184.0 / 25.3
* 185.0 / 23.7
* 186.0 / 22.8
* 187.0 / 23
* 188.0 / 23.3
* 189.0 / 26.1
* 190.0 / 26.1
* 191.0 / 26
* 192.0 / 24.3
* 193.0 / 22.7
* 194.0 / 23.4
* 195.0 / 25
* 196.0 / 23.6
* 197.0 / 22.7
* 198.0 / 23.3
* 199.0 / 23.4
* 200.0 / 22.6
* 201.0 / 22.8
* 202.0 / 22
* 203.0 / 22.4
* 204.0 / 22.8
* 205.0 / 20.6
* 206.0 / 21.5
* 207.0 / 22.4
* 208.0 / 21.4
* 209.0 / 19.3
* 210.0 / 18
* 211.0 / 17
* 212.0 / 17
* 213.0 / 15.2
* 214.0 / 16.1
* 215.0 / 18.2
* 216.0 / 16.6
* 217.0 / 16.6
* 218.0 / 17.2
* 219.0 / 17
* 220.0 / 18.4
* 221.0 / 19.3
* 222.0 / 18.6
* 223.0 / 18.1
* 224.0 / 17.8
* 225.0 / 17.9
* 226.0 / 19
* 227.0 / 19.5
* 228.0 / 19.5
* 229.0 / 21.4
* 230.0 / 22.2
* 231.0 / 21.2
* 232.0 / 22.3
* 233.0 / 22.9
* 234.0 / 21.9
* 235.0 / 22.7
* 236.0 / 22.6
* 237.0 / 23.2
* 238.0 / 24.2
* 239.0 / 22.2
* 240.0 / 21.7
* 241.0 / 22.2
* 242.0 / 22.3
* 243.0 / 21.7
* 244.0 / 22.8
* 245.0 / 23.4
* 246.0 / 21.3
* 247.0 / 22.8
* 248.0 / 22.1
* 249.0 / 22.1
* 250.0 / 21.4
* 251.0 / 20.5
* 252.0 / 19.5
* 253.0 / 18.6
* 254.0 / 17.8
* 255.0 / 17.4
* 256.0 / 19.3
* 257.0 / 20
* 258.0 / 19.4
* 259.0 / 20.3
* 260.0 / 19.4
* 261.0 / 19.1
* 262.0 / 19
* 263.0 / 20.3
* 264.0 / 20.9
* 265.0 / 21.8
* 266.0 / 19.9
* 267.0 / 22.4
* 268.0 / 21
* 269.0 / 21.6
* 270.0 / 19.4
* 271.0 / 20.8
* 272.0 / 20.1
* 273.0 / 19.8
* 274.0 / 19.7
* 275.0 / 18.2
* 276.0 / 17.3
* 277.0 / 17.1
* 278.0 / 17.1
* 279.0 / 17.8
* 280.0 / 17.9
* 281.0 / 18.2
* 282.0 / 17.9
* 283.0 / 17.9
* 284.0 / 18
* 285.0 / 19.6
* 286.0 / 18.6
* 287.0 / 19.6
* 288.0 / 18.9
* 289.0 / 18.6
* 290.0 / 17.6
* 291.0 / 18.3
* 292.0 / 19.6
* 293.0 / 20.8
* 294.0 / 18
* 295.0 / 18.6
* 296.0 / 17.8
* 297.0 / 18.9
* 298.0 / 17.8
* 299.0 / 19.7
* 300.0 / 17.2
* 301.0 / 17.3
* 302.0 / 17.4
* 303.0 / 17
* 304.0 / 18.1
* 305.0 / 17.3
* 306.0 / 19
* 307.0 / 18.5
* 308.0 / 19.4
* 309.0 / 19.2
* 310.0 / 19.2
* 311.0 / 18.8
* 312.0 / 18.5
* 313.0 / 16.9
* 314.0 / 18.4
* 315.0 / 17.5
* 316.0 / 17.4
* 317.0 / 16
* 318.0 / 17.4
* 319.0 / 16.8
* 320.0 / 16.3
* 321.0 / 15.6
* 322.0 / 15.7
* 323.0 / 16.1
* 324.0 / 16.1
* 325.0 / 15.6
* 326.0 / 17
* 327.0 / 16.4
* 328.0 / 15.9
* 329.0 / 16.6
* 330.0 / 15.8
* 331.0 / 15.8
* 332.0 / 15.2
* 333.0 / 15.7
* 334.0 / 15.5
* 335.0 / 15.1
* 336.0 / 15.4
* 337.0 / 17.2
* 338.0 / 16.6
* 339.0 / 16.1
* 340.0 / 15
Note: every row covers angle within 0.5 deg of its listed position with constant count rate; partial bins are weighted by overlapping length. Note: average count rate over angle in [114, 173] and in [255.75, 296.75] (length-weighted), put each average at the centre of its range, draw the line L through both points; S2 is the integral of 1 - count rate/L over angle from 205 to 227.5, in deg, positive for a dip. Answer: 5.4 deg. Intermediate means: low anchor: 30.1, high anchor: 19.2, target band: 18.3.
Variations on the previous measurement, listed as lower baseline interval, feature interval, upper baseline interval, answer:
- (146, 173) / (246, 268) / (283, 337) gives 1.6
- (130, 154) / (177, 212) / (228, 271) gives 3.9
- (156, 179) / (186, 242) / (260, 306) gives 7.1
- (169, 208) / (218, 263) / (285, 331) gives 1.7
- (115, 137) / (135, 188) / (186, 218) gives -4.5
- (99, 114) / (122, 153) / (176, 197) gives -3.2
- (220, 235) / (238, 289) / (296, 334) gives -2.8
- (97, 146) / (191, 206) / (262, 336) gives 1.1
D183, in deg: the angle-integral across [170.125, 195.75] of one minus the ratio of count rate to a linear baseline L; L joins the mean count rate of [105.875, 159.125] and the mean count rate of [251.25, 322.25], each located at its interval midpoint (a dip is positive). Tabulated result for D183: 1.7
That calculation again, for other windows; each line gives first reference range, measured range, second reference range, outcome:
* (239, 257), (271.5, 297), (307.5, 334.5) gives 0.5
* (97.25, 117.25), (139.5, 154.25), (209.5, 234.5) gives -2.9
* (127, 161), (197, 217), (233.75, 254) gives 4.0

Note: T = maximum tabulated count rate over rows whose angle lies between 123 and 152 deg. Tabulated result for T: 34.2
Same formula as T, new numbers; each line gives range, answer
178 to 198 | 26.1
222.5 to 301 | 24.2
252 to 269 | 22.4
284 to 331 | 20.8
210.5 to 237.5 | 23.2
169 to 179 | 28.9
